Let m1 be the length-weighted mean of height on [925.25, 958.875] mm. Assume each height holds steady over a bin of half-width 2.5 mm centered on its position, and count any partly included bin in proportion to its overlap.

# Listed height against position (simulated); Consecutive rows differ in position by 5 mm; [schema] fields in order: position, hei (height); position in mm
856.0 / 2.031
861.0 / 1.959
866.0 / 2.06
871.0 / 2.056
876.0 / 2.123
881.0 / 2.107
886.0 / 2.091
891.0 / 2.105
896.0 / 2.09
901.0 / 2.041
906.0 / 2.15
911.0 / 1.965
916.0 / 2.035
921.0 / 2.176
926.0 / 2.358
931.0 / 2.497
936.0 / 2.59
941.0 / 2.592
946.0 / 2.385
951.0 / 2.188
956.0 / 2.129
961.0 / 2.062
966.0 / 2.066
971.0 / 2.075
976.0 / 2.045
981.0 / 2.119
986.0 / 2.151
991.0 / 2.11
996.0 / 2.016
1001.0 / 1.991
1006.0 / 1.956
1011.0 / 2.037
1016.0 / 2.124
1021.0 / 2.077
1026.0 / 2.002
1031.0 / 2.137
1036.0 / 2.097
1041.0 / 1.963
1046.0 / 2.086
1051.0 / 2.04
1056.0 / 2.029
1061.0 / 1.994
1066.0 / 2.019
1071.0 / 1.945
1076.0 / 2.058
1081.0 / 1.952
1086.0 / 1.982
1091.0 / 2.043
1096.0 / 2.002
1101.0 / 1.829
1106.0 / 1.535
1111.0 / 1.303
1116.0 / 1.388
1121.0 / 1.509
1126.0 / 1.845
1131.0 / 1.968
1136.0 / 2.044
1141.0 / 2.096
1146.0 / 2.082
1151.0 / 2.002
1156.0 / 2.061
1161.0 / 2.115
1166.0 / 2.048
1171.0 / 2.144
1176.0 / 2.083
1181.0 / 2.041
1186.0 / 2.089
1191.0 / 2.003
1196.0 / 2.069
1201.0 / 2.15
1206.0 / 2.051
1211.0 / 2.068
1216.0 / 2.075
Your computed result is 2.39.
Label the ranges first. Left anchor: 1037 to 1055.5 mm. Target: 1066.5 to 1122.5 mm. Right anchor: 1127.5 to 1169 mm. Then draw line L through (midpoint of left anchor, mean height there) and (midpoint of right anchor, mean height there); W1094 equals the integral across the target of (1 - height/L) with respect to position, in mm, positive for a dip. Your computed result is 6.9 mm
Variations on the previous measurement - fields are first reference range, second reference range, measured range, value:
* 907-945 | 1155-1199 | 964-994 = 2.2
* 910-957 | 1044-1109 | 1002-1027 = 0.8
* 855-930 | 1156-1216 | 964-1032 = 0.9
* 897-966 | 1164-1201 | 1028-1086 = 3.4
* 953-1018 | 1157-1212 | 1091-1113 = 3.8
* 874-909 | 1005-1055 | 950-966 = -0.3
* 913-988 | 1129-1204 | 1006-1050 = 2.3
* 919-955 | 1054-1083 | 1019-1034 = 0.4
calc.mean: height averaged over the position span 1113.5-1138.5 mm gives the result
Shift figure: 1.75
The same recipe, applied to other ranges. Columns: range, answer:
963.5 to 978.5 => 2.06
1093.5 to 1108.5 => 1.79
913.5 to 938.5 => 2.33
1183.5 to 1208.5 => 2.07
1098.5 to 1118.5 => 1.51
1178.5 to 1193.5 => 2.04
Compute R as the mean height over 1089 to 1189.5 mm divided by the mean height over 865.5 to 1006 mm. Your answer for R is 0.9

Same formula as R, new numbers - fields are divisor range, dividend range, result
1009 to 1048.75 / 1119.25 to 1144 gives 0.92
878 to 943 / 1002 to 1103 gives 0.91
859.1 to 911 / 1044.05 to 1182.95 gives 0.93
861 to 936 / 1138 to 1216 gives 0.97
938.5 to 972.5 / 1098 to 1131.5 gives 0.73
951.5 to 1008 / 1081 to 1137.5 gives 0.86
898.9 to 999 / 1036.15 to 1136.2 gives 0.86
